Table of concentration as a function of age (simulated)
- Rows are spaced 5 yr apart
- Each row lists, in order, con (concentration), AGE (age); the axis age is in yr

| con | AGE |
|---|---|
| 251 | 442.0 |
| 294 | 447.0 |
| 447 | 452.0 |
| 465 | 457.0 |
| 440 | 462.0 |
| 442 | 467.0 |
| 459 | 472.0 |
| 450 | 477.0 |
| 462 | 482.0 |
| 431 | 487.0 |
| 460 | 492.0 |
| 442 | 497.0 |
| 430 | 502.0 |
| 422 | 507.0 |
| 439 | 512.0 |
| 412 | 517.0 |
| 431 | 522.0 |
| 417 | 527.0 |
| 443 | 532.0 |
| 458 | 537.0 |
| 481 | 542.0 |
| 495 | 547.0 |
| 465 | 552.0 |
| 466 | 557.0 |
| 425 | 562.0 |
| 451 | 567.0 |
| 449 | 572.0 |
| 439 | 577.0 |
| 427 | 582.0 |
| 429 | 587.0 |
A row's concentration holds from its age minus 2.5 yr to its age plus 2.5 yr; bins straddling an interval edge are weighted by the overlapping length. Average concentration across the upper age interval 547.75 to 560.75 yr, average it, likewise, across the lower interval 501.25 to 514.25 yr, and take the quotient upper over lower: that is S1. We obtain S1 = 1.1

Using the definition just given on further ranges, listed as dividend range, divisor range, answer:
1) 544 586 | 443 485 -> 1.06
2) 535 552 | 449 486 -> 1.06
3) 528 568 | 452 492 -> 1.02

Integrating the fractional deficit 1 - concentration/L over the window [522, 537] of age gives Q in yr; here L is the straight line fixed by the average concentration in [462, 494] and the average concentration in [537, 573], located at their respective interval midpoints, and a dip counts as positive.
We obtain 0.8 yr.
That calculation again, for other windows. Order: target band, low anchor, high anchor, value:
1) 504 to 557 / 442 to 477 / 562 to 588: -2.23 yr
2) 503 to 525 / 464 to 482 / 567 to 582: 1.07 yr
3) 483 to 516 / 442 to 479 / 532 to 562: 0.09 yr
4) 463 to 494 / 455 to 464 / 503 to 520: -0.53 yr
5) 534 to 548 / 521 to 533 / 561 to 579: -1.35 yr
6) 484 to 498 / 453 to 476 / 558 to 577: 0.12 yr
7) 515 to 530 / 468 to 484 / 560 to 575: 0.92 yr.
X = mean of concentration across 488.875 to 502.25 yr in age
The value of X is 446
